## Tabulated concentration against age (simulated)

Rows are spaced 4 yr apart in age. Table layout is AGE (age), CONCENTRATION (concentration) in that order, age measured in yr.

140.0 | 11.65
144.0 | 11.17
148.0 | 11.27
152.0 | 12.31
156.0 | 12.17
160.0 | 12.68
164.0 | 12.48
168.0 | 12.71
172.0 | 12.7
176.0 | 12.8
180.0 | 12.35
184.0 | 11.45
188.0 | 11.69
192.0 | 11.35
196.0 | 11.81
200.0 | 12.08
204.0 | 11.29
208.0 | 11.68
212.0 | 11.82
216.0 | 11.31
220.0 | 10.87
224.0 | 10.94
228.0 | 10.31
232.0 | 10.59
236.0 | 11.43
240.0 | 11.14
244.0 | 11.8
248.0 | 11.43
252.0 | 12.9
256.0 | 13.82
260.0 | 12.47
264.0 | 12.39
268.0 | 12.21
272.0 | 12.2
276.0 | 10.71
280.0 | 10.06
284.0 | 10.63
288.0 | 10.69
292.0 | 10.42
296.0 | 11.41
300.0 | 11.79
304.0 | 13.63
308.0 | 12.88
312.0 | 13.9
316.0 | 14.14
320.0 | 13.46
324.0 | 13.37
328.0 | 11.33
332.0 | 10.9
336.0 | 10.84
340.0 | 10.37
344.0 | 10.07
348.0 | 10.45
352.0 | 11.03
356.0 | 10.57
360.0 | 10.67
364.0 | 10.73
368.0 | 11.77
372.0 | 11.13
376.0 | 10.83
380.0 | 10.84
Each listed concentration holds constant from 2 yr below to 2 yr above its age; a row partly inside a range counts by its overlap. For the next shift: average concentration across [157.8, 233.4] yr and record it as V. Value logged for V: 11.7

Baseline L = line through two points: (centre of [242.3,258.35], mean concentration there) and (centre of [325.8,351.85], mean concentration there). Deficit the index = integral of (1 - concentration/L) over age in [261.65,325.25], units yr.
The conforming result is -2.8 yr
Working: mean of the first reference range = 12.5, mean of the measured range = 12.1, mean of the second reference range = 10.7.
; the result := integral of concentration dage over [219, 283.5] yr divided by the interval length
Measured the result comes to 11.6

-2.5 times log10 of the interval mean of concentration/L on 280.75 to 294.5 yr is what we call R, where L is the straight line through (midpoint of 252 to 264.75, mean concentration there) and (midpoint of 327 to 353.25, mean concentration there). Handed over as 0.15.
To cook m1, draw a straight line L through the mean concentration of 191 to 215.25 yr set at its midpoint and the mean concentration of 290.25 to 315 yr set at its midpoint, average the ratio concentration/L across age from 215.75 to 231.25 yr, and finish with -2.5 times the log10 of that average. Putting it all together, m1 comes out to 0.10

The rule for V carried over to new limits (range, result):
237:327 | 12.1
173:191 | 12.1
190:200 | 11.7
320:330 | 12.6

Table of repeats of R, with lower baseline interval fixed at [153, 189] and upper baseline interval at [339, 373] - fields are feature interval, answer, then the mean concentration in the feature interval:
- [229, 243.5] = 0.067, 11.1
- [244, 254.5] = -0.045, 12.2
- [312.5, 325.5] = -0.231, 13.7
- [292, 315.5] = -0.129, 12.6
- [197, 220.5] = 0.043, 11.6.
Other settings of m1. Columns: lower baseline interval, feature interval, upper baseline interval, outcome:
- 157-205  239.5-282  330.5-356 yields -0.053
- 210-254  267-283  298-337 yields 0.075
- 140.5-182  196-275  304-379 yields 0.025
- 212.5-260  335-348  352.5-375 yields 0.068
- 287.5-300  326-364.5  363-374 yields 0.048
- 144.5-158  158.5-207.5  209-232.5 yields -0.058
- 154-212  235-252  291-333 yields 0.062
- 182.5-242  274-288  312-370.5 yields 0.090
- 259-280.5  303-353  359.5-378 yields -0.062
